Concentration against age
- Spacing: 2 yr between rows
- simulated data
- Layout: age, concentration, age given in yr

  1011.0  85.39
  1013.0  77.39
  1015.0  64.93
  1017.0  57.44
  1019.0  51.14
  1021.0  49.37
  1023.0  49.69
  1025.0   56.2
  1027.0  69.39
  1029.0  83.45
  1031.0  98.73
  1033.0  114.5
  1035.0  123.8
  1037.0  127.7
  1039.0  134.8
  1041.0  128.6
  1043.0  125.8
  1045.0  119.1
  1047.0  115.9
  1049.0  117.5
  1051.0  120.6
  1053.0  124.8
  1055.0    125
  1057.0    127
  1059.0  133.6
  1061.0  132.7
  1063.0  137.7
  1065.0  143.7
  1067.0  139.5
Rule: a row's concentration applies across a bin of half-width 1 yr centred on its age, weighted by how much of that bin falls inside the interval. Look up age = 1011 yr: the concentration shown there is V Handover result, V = 85.39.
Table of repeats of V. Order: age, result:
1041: 128.6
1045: 119.1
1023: 49.69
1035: 123.8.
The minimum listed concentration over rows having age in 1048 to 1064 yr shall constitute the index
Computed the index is 117.5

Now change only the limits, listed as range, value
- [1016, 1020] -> 51.14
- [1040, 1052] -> 115.9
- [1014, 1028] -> 49.37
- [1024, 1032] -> 56.2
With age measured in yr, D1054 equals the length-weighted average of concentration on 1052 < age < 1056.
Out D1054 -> 125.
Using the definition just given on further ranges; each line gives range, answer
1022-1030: 64.7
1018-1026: 51.6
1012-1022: 60.1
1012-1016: 71.2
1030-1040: 120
